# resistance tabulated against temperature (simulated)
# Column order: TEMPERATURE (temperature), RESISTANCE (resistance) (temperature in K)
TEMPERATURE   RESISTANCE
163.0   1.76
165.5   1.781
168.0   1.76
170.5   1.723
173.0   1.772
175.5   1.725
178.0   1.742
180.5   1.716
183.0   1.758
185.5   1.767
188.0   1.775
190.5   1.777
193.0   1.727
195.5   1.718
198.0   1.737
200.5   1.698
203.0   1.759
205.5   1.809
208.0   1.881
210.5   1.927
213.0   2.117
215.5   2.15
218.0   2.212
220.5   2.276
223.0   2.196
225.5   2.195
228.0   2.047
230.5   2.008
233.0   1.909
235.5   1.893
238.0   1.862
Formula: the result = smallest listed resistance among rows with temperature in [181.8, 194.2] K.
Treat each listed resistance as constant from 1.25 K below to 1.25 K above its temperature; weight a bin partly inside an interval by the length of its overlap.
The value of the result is 1.727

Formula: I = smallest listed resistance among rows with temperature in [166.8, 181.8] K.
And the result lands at 1.716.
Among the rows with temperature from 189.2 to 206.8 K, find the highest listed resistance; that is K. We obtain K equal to 1.809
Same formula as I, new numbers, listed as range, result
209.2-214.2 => 1.927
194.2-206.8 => 1.698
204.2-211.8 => 1.809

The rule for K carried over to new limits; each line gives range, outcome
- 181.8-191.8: 1.777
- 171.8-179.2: 1.772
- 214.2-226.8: 2.276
